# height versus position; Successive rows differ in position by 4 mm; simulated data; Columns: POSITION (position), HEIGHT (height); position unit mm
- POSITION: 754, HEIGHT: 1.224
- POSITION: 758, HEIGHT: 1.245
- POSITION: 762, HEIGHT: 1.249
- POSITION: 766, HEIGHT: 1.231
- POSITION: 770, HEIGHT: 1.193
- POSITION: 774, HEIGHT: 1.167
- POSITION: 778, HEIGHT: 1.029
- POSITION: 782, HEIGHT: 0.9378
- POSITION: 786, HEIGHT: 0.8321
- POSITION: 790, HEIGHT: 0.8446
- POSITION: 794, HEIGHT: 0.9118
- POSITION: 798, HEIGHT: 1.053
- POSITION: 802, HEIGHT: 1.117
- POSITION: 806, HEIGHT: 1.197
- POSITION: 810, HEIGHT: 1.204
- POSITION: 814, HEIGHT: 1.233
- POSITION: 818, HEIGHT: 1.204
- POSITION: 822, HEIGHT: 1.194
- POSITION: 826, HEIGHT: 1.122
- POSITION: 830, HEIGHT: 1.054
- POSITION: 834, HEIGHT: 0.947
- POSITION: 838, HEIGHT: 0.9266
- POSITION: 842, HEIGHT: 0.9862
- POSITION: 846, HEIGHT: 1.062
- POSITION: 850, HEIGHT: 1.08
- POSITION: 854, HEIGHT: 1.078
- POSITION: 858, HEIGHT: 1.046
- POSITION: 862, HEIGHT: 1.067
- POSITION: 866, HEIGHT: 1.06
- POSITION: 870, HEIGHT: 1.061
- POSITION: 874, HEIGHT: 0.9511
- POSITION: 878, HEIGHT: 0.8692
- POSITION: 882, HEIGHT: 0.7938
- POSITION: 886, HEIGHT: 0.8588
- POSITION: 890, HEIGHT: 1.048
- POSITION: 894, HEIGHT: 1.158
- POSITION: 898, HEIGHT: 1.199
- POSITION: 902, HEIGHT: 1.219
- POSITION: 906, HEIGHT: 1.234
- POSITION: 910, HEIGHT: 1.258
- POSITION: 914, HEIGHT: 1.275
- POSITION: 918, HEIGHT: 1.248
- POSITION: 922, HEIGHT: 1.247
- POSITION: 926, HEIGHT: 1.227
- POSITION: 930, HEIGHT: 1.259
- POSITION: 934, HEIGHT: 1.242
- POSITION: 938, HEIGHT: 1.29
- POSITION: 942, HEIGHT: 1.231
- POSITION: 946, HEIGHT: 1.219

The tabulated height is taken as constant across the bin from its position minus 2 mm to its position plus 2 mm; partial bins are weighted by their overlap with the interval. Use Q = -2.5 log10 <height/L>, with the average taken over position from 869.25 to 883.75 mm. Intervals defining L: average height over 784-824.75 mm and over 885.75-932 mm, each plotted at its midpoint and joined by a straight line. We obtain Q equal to 0.27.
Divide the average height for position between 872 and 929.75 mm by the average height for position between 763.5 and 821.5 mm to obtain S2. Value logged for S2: 1.0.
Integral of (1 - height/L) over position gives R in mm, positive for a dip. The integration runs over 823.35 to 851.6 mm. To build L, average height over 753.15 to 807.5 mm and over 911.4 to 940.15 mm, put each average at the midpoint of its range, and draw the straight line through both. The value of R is 3.0 mm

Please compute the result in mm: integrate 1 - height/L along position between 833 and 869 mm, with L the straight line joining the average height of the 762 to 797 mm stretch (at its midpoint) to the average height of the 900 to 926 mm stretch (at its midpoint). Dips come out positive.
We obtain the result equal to 3.6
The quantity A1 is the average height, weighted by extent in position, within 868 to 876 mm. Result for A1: 1.01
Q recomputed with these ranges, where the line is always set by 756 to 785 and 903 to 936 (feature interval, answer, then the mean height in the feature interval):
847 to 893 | 0.21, 0.997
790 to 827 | 0.04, 1.12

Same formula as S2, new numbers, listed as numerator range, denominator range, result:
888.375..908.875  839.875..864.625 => 1.12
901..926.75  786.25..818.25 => 1.16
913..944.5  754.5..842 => 1.15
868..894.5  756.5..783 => 0.82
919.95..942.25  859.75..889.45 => 1.31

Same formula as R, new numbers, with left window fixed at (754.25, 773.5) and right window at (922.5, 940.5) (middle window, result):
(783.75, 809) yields 4.7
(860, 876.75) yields 2.9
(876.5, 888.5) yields 3.8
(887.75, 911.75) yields 1.3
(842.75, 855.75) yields 1.8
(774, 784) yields 1.7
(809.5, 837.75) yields 2.6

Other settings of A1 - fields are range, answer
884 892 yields 0.953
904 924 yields 1.25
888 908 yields 1.17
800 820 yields 1.19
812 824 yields 1.21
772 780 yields 1.1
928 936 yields 1.25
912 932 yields 1.25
